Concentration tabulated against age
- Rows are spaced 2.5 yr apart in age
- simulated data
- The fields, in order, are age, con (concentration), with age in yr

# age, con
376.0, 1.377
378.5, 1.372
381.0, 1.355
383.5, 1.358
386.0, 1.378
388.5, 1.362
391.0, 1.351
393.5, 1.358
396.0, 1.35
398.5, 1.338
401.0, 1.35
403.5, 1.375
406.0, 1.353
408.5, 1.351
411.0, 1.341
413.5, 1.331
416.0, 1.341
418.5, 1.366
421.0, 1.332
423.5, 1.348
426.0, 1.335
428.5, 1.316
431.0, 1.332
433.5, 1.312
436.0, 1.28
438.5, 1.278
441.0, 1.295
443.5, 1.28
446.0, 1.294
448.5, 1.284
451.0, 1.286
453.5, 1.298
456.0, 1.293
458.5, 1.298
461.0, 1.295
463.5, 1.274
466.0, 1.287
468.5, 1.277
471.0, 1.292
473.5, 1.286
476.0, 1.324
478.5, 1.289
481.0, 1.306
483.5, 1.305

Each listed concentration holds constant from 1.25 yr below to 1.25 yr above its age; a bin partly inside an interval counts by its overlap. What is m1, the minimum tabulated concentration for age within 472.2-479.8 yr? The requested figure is 1.286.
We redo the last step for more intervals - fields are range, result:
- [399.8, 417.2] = 1.331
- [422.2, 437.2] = 1.28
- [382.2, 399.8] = 1.338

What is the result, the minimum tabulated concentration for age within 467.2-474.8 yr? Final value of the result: 1.277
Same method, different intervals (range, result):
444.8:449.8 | 1.284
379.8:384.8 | 1.355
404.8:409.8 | 1.351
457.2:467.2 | 1.274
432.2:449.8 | 1.278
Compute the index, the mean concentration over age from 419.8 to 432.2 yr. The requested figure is 1.33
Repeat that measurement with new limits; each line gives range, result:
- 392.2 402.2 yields 1.35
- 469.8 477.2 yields 1.3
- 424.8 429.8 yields 1.33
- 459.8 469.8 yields 1.28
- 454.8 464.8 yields 1.29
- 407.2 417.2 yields 1.34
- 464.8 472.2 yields 1.29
